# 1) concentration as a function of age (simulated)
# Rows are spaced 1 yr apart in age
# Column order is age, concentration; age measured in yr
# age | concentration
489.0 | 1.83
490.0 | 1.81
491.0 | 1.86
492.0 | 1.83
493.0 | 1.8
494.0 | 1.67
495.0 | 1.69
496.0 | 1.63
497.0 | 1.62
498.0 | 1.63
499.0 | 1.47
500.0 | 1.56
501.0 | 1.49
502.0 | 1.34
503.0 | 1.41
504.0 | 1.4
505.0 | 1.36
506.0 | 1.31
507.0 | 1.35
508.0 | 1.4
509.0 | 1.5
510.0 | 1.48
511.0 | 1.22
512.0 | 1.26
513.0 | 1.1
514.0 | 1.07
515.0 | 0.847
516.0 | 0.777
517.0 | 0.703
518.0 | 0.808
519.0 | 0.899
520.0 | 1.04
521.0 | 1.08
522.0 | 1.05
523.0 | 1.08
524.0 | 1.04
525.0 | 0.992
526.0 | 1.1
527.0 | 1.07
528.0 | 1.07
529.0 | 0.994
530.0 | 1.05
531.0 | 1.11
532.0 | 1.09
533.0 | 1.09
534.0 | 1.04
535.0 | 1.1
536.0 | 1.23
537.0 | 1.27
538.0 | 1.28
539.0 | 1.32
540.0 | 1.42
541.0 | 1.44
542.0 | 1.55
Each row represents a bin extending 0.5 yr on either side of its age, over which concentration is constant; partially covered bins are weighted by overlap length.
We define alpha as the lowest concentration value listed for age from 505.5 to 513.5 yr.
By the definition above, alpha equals 1.1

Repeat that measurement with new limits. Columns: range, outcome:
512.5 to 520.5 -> 0.703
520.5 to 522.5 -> 1.05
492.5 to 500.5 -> 1.47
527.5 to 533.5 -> 0.994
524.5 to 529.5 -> 0.992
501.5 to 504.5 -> 1.34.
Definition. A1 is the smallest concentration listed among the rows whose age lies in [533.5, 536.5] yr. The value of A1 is 1.04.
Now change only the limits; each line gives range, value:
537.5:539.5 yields 1.28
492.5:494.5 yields 1.67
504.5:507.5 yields 1.31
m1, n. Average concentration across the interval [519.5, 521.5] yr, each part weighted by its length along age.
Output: 1.06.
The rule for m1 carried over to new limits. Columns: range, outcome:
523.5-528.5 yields 1.05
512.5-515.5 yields 1.01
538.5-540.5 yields 1.37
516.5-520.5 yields 0.863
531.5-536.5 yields 1.11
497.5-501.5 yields 1.54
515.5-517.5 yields 0.74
